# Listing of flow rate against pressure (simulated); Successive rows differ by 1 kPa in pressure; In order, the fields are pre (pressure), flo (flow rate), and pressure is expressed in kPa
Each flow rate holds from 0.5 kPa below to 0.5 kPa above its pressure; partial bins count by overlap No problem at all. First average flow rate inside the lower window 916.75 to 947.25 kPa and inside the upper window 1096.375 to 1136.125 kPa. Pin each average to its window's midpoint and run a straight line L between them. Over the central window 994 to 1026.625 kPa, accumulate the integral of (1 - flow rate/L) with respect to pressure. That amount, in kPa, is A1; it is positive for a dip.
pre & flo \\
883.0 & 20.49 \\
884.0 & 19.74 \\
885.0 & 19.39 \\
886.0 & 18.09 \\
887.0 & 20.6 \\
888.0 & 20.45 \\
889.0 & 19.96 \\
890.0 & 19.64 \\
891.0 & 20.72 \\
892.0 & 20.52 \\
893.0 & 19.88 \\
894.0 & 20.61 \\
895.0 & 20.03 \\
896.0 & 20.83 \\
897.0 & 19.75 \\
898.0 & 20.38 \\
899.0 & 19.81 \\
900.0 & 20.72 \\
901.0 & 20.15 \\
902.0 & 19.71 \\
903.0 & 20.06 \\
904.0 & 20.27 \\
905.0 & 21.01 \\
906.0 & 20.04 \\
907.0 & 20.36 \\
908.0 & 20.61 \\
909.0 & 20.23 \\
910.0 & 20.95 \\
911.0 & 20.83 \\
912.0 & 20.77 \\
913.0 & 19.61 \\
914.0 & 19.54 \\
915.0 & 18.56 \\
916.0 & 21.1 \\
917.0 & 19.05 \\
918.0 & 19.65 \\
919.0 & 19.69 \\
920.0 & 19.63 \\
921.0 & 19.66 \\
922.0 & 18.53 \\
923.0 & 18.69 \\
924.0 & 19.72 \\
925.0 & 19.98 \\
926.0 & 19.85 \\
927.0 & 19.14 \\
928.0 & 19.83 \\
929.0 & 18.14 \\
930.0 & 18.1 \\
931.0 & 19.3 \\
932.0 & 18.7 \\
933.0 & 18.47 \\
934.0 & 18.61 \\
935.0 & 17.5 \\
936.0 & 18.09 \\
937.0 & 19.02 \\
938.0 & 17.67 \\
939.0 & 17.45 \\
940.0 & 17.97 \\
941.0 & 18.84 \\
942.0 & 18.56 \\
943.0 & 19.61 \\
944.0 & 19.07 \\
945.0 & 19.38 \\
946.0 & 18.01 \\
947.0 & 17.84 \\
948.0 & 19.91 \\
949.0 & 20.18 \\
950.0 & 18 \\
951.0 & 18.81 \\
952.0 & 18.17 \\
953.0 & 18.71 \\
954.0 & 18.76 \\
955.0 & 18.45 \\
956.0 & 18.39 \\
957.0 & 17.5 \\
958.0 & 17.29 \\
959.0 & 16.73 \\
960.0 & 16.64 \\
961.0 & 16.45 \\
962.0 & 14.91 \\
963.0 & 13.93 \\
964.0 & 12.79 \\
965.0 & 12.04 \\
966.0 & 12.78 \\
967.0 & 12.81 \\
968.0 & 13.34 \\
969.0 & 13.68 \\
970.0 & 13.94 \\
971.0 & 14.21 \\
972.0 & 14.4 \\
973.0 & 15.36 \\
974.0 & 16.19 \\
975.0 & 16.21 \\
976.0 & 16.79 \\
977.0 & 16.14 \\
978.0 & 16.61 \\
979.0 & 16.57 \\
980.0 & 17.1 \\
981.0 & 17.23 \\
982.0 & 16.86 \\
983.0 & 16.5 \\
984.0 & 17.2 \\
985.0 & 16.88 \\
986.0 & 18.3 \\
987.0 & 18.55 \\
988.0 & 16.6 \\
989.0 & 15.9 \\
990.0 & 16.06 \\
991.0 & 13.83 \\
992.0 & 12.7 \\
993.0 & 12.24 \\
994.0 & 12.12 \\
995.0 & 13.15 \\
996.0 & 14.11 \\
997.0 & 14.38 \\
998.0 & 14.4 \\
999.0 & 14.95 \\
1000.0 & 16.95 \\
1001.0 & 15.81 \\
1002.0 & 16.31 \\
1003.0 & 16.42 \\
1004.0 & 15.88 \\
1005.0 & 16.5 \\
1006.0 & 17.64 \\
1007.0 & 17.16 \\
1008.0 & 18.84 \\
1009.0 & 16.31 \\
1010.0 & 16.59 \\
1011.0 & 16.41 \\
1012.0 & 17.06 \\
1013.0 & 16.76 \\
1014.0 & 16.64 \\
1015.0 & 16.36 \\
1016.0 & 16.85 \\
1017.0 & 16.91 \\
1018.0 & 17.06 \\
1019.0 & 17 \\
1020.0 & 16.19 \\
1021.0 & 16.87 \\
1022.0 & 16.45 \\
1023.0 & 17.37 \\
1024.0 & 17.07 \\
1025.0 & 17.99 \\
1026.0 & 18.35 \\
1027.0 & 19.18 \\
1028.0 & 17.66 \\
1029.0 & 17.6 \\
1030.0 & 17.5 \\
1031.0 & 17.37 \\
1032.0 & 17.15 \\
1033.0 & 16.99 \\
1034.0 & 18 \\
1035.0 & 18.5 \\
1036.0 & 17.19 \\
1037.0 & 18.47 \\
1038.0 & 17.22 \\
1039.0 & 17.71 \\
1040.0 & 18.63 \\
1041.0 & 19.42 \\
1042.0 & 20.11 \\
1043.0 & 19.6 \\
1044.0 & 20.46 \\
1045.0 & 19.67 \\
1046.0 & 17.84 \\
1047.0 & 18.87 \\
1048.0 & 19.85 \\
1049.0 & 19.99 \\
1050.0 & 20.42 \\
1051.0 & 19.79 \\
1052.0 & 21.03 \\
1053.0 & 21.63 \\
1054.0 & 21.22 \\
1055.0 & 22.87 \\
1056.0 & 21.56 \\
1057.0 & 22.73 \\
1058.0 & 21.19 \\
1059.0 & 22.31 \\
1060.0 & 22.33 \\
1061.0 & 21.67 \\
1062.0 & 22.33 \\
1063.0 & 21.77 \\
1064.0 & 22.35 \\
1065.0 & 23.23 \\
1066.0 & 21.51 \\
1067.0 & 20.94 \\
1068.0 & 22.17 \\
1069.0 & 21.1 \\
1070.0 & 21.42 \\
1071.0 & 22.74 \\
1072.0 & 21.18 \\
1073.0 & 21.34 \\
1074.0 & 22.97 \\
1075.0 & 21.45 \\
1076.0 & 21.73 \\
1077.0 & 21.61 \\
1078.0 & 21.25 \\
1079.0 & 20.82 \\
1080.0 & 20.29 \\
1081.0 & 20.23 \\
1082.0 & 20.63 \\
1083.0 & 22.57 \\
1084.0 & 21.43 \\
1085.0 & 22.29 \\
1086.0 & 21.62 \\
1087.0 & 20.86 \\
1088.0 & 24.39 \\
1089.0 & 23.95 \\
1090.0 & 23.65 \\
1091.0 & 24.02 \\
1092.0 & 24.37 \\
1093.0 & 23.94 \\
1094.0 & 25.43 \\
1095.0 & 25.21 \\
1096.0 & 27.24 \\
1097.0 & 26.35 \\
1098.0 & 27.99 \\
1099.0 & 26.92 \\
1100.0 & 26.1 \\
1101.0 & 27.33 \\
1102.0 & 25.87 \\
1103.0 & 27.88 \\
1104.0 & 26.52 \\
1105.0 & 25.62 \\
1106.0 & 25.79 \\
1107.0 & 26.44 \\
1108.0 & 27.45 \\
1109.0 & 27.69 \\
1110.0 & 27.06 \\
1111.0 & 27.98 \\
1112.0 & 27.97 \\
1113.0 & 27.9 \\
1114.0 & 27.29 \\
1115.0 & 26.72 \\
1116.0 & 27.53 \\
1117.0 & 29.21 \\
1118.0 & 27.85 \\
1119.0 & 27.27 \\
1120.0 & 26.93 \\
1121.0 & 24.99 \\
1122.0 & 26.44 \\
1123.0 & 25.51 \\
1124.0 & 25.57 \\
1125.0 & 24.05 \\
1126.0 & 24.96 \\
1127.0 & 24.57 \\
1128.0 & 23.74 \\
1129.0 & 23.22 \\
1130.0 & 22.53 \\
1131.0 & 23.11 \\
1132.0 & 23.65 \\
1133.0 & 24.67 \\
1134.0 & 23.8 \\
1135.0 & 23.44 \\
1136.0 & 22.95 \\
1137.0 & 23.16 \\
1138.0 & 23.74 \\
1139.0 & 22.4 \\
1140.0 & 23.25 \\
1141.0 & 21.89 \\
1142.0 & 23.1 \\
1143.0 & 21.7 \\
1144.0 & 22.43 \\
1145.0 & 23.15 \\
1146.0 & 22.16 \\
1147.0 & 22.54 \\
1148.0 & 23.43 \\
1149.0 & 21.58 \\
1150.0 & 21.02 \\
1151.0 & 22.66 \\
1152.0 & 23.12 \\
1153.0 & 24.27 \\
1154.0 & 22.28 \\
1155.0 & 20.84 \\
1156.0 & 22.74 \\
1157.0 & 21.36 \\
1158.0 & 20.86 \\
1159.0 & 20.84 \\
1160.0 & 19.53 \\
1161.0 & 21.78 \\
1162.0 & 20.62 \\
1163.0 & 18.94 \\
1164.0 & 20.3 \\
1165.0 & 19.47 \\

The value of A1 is 8.18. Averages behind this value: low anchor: 18.8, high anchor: 26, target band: 16.4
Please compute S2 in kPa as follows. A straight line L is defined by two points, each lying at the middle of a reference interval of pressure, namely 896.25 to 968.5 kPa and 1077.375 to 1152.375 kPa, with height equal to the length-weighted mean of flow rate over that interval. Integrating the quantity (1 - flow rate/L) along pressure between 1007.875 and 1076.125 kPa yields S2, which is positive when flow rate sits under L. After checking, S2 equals 8.6 kPa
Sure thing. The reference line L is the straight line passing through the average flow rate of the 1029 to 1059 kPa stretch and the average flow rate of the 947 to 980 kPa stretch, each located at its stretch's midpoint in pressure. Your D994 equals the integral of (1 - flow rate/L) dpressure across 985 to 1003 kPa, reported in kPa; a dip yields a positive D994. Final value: 2.3 kPa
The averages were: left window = 16.2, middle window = 15.2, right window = 19.4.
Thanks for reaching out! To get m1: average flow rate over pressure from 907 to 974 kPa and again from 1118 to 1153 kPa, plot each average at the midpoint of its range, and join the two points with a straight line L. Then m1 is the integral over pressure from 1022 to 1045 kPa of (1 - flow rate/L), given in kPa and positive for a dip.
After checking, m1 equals 2.8 kPa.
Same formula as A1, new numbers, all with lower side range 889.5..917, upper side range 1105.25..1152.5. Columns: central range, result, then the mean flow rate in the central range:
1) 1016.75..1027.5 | 2.5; 17.3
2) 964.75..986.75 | 6.2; 15.6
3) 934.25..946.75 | 1.5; 18.4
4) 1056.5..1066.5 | 0.5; 22.1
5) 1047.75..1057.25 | 0.9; 21.1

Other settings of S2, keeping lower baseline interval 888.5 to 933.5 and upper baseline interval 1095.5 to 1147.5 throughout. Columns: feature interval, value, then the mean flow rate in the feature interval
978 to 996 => 5.0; 15.7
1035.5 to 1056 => 3.2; 19.6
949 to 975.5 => 6.6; 15.9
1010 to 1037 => 6.5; 17.3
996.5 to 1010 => 3.6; 16.3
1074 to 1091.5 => 1.7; 22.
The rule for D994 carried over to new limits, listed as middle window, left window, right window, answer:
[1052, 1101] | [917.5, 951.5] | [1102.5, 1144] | 2.0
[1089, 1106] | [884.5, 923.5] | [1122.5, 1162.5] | -2.7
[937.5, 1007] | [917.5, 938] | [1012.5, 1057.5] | 9.2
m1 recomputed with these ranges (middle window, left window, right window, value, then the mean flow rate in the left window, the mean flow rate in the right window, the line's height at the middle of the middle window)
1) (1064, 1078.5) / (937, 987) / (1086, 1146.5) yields 0.6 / 16.8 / 25.1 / 22.7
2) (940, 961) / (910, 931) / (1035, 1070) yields 1.5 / 19.5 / 20.5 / 19.8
